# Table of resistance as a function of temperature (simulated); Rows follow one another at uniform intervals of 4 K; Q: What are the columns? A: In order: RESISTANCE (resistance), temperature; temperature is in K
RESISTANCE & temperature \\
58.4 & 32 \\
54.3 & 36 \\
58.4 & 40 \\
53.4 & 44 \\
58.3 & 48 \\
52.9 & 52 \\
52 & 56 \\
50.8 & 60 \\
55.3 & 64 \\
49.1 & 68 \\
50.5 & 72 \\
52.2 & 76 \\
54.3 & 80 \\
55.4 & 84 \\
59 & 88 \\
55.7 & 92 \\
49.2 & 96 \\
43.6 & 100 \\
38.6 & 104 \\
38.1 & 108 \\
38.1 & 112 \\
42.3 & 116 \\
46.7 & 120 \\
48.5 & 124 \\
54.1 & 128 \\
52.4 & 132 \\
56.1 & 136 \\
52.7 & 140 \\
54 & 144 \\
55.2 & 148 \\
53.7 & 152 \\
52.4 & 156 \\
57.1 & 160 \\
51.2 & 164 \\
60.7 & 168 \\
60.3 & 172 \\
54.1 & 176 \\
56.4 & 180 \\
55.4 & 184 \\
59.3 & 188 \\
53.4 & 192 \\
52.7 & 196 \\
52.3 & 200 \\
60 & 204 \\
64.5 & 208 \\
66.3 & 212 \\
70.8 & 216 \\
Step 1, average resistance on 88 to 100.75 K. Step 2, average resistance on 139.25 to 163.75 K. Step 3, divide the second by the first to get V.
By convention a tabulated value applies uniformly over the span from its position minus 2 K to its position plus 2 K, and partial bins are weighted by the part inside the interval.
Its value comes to 1.0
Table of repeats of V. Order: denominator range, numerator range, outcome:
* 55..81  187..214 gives 1.12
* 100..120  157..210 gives 1.40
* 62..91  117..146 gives 0.96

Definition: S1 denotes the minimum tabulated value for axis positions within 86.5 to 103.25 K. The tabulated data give 43.6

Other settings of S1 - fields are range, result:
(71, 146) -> 38.1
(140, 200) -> 51.2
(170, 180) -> 54.1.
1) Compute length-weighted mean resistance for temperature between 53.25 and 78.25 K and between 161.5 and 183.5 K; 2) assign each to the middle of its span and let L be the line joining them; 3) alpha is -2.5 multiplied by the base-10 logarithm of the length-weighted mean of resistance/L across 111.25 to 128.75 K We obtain 0.18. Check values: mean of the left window 51.7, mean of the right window 56.5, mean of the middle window 45.9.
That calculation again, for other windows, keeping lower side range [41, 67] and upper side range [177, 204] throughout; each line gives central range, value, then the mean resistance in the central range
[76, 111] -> 0.11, 49.1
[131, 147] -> 0.01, 54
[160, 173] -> -0.04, 57.1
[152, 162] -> 0.01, 54.5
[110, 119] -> 0.31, 40.9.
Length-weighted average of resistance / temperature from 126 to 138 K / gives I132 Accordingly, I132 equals 54.2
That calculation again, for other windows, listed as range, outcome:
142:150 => 54.6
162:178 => 56.6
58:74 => 51.4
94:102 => 46.4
